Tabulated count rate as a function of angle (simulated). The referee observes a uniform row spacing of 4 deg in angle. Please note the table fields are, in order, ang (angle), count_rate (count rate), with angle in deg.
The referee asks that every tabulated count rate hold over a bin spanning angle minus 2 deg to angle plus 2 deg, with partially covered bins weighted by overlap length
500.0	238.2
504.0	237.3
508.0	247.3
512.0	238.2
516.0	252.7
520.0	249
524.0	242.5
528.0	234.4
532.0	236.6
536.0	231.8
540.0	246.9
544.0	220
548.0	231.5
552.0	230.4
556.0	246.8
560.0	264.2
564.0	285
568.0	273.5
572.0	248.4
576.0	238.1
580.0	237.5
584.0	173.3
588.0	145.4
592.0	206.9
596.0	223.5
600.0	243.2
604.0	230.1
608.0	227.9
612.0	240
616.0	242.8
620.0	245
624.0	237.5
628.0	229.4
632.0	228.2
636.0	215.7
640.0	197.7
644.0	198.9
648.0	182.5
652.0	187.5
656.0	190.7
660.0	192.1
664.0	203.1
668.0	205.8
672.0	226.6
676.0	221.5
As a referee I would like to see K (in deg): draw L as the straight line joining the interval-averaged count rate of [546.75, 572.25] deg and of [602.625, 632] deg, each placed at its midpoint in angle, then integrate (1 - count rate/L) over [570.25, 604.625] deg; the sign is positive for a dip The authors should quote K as 4.2 deg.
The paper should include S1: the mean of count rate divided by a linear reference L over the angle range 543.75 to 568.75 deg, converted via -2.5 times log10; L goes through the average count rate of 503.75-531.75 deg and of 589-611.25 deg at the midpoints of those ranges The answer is -0.078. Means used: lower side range 243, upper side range 223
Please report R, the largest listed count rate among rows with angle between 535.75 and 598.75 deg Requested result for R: 285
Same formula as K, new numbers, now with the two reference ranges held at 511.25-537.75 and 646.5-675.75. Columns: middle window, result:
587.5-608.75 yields 0.2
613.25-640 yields -2.6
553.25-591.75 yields -1.1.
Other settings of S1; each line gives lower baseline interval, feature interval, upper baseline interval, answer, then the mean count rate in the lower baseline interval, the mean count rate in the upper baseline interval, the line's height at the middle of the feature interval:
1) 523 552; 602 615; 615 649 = -0.047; 234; 220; 224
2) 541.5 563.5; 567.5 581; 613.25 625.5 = -0.025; 242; 242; 242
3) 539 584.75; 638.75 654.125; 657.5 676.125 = 0.126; 243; 208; 215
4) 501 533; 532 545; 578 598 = -0.027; 242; 197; 229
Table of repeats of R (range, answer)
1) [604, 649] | 245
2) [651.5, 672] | 226.6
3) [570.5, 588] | 248.4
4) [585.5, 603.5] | 243.2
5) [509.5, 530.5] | 252.7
